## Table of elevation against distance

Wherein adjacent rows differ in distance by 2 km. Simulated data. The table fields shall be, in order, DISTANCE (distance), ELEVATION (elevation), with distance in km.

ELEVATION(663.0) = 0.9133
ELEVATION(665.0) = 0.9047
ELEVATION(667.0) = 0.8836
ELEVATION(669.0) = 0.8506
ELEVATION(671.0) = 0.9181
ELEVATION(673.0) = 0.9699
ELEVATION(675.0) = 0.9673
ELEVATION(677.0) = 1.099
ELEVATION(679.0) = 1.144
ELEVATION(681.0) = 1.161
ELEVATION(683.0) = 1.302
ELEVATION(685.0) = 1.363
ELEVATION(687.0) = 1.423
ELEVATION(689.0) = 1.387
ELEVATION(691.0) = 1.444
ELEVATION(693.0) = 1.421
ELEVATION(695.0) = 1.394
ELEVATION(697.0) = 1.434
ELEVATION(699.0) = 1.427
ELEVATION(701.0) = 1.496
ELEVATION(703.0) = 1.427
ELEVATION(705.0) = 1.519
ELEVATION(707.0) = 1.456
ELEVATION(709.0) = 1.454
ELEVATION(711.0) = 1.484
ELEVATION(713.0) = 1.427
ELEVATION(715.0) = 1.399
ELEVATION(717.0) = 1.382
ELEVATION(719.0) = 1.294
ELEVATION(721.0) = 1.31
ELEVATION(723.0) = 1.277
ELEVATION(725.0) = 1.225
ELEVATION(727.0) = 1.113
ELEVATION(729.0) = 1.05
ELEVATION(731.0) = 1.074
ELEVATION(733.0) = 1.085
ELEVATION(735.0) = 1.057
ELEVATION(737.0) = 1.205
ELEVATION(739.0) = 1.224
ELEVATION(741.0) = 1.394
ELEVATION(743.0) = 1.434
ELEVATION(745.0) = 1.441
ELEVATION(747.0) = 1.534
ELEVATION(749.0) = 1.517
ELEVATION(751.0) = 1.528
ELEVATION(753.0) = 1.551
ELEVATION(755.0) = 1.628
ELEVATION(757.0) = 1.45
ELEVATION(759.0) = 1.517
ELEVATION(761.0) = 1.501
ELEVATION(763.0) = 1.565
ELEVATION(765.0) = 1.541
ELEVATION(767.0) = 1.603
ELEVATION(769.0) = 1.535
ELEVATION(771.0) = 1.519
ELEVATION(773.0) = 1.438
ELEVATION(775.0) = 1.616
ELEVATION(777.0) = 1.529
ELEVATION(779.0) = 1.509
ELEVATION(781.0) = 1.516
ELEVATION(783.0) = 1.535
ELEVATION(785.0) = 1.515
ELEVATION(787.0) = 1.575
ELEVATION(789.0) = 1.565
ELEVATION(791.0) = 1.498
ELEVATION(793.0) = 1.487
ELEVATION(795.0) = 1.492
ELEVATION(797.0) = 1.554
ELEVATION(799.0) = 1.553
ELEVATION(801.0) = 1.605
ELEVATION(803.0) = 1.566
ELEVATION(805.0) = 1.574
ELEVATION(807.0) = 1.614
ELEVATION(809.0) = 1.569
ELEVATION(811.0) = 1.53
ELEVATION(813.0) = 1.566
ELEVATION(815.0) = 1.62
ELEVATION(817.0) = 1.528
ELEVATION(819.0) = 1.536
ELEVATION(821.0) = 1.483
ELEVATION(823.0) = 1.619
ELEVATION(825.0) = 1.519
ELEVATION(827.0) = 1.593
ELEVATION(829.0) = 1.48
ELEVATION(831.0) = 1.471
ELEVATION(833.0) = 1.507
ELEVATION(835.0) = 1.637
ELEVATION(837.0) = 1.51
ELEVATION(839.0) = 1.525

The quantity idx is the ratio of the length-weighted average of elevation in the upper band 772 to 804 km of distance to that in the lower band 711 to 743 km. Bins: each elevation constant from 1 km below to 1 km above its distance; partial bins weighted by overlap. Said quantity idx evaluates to 1.2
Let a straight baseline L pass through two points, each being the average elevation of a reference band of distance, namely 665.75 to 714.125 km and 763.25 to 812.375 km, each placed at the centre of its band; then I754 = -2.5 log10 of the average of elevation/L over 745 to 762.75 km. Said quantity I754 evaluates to -0.05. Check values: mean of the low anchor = 1.28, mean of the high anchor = 1.54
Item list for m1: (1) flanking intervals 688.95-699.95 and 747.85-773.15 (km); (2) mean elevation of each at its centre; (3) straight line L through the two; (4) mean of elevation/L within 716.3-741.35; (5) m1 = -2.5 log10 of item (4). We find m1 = 0.23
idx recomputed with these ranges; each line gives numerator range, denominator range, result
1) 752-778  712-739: 1.26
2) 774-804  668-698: 1.26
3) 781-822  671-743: 1.20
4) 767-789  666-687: 1.42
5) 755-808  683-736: 1.15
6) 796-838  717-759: 1.17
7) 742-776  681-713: 1.07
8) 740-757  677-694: 1.14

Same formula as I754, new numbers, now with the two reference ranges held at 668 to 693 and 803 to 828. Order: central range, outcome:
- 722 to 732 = 0.144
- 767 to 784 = -0.059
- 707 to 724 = -0.086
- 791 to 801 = -0.014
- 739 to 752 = -0.070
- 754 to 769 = -0.098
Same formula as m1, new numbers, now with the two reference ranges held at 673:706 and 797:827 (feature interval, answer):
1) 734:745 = 0.117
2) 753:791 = -0.036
